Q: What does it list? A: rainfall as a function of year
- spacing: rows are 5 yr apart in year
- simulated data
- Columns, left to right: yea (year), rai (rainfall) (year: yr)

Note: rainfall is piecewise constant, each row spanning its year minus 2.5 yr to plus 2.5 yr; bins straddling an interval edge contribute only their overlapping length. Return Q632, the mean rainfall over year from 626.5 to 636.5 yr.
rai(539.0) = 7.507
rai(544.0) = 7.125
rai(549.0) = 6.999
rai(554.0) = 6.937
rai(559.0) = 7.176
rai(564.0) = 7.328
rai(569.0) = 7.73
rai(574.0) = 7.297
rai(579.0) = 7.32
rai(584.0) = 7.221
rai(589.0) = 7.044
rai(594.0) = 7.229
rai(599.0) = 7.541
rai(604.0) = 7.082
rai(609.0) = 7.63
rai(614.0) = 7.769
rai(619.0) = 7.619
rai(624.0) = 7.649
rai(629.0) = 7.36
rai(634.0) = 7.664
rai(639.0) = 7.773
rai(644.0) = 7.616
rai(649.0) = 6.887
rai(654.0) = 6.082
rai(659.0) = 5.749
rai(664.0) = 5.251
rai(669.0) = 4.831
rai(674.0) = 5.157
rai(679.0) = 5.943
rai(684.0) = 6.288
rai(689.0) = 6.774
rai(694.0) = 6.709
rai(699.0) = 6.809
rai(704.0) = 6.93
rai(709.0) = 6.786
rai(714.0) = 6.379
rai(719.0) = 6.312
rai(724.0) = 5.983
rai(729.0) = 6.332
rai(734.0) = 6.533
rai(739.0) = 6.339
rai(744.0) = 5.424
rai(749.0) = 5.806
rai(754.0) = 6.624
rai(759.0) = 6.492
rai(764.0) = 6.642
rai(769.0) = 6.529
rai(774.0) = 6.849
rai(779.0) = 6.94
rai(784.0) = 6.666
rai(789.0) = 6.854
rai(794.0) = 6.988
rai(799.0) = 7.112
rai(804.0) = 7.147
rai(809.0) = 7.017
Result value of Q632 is 7.51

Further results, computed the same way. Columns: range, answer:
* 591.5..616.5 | 7.45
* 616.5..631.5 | 7.54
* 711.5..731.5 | 6.25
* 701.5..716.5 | 6.7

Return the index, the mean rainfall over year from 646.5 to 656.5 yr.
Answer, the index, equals 6.48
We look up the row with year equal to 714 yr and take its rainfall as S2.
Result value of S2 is 6.379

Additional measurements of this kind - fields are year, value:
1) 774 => 6.849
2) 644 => 7.616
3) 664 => 5.251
